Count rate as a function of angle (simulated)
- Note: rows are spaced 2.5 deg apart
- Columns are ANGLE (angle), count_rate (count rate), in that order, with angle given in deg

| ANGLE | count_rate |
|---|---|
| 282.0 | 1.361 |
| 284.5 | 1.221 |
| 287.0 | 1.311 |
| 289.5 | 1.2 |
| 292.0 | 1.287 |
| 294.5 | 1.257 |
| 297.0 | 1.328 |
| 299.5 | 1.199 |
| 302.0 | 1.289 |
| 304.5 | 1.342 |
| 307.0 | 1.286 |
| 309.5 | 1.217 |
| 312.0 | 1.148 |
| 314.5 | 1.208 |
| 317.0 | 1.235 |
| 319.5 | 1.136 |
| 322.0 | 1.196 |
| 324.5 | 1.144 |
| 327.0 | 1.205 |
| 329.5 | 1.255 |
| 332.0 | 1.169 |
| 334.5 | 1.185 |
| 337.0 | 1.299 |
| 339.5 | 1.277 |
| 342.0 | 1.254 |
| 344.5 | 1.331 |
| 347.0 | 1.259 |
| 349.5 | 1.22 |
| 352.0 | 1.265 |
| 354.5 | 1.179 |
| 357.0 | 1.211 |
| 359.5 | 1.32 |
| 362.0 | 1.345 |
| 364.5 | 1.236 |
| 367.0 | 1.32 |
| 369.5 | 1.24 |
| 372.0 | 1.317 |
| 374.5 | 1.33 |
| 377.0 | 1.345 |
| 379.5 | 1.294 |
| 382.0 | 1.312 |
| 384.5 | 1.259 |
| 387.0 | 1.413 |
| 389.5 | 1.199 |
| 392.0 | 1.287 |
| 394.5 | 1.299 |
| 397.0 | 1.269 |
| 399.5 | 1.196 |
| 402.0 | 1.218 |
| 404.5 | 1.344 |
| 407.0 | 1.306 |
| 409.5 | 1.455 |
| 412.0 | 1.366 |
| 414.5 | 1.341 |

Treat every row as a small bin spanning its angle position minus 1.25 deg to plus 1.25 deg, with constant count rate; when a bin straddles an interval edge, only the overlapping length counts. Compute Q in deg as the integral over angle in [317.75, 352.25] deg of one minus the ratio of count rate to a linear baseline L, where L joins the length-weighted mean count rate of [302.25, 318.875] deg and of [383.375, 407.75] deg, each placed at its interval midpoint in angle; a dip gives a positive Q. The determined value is 0.63 deg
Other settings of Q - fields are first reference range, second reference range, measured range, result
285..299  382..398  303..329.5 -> 1.2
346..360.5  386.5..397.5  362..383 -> -0.6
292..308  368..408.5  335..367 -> 0.5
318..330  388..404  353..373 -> -0.8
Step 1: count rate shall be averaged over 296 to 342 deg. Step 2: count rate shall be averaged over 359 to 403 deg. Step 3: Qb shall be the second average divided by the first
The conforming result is 1.0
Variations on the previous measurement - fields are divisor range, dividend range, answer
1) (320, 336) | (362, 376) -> 1.09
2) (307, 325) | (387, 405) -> 1.06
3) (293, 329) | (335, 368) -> 1.03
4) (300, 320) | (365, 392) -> 1.05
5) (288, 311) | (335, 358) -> 0.99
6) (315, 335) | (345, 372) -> 1.06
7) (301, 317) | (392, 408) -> 1.02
